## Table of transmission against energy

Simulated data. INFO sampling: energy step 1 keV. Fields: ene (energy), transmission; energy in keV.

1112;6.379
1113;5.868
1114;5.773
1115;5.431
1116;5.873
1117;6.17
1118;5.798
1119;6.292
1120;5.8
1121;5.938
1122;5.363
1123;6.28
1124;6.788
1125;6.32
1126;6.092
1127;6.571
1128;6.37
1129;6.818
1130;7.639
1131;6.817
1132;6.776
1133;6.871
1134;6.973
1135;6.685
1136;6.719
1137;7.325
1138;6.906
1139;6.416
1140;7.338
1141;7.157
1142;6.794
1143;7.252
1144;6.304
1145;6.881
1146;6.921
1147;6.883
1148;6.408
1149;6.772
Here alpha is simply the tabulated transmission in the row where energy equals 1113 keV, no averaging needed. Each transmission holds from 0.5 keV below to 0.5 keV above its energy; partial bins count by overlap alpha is 5.868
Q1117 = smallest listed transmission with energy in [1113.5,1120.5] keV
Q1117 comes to 5.431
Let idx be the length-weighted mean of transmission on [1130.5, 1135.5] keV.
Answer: 6.82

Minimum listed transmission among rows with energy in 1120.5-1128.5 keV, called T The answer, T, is 5.363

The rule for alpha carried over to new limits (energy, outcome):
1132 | 6.776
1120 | 5.8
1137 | 7.325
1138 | 6.906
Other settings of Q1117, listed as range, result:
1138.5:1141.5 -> 6.416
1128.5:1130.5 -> 6.818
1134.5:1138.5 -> 6.685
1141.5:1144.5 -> 6.304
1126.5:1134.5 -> 6.37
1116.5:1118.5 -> 5.798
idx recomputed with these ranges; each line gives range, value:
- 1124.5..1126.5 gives 6.21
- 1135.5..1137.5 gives 7.02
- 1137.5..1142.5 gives 6.92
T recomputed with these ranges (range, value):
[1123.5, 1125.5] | 6.32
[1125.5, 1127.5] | 6.092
